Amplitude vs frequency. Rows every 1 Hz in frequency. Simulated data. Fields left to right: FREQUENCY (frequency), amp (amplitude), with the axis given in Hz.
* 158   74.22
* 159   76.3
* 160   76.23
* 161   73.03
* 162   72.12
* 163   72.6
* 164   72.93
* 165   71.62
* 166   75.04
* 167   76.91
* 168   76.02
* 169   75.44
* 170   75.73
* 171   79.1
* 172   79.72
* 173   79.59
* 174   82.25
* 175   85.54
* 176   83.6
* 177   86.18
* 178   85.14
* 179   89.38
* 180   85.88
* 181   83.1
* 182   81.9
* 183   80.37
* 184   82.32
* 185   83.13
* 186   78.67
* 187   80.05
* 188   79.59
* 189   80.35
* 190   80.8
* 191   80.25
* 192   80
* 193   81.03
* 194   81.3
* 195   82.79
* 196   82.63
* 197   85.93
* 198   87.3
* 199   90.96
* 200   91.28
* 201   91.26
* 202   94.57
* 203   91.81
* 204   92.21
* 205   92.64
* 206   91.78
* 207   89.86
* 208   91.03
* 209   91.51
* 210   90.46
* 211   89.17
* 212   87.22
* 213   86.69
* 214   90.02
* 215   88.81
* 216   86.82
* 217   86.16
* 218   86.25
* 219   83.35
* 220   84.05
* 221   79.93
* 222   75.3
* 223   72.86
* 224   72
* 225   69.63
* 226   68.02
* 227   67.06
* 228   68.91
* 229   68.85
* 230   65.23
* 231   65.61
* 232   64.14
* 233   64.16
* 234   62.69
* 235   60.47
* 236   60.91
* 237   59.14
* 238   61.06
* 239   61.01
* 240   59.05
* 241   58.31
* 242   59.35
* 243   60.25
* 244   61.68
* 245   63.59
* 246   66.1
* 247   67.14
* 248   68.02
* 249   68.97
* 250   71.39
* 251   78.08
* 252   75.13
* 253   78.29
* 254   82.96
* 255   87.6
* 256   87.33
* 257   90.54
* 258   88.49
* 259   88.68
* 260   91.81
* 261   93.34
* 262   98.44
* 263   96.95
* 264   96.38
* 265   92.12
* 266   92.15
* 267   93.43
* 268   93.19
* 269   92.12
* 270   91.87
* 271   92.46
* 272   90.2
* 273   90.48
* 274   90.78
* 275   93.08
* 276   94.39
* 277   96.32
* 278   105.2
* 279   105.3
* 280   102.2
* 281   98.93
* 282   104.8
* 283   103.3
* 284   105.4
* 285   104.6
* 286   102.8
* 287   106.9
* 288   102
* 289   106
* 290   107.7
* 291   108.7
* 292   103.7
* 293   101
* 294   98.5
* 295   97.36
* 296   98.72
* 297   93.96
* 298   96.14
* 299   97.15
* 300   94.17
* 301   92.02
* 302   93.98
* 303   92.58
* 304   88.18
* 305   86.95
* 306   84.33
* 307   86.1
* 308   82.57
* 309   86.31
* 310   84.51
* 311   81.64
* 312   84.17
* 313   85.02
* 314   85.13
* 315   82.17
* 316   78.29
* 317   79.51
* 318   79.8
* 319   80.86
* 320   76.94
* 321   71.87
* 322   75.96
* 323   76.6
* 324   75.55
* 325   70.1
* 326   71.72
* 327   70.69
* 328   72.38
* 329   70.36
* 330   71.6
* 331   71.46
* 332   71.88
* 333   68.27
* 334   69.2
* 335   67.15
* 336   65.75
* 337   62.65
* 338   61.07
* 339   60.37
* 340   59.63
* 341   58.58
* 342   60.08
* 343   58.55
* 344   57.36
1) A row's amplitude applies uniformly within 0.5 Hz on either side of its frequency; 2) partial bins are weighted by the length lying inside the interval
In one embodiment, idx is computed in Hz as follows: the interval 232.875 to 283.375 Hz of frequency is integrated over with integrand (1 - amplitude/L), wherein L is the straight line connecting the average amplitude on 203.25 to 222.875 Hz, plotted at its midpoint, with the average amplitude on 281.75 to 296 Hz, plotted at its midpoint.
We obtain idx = 7.9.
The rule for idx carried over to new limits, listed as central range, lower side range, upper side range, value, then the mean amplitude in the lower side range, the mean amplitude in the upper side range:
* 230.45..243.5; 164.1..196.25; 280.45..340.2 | 3.4 Hz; 80.7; 85.3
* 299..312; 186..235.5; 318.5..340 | -2.8 Hz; 81.1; 70.3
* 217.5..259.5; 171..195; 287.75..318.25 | 7.5 Hz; 82.1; 91.6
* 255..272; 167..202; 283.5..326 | -0.9 Hz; 82.7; 89.9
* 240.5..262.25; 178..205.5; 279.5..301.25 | 4.3 Hz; 84.9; 101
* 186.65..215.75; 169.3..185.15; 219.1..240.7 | -4.5 Hz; 82.6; 67.4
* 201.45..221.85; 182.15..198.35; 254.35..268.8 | -0.9 Hz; 81.6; 92.1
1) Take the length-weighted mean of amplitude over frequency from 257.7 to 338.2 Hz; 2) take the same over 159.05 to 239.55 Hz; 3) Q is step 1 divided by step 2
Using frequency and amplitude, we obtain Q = 1.11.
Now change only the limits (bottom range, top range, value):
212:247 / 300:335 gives 1.13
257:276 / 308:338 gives 0.81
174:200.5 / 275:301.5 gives 1.21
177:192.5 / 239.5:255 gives 0.83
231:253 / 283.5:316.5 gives 1.45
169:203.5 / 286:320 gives 1.10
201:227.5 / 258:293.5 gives 1.16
